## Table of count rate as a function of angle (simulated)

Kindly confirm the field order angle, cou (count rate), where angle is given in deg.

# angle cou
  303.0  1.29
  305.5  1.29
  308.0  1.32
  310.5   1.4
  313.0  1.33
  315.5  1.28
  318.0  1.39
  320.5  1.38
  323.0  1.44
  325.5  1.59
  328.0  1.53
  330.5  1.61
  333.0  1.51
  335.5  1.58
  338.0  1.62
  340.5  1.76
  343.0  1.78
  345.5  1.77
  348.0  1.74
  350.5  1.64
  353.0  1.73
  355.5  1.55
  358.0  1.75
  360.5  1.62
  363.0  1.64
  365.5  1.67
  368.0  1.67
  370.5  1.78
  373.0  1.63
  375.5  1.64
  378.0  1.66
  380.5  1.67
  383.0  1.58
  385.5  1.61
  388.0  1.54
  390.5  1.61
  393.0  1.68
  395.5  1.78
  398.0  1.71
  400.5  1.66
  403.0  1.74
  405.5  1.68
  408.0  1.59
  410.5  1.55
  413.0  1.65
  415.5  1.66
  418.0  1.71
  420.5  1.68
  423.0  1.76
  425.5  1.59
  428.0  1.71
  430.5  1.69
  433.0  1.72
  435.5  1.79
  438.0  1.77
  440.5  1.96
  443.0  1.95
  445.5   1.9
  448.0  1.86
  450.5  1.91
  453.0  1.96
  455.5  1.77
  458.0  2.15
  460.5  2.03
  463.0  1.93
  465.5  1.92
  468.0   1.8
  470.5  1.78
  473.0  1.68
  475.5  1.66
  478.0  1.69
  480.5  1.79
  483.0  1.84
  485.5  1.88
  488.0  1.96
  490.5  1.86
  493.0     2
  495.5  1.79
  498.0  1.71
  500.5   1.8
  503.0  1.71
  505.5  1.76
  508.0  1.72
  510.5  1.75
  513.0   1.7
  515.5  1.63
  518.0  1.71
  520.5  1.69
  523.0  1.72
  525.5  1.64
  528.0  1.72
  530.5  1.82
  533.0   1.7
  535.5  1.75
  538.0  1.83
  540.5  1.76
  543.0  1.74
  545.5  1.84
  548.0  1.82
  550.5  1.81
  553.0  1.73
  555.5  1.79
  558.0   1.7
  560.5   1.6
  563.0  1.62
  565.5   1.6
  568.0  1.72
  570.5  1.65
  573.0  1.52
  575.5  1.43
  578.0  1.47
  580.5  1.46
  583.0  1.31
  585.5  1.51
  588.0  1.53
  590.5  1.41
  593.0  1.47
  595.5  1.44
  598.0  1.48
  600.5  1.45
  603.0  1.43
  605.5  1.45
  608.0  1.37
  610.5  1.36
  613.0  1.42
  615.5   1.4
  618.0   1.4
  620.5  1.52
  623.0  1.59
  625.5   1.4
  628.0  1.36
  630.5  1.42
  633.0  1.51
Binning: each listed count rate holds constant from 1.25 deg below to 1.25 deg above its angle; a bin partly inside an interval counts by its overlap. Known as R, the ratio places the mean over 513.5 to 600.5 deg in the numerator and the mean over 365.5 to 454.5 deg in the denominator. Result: 1.0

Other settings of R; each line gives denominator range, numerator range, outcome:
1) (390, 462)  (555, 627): 0.85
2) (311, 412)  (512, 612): 1.00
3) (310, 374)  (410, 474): 1.13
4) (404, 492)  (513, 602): 0.91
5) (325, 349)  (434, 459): 1.15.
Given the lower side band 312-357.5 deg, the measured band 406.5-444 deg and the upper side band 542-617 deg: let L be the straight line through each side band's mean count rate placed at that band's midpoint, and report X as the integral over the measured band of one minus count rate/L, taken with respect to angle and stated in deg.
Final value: -3.7 deg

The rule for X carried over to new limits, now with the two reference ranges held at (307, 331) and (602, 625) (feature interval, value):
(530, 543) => -3.02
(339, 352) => -2.85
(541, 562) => -4.67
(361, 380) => -3.24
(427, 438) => -2.35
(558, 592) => -2.29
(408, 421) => -1.96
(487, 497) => -3.25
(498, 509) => -2.40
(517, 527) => -1.80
